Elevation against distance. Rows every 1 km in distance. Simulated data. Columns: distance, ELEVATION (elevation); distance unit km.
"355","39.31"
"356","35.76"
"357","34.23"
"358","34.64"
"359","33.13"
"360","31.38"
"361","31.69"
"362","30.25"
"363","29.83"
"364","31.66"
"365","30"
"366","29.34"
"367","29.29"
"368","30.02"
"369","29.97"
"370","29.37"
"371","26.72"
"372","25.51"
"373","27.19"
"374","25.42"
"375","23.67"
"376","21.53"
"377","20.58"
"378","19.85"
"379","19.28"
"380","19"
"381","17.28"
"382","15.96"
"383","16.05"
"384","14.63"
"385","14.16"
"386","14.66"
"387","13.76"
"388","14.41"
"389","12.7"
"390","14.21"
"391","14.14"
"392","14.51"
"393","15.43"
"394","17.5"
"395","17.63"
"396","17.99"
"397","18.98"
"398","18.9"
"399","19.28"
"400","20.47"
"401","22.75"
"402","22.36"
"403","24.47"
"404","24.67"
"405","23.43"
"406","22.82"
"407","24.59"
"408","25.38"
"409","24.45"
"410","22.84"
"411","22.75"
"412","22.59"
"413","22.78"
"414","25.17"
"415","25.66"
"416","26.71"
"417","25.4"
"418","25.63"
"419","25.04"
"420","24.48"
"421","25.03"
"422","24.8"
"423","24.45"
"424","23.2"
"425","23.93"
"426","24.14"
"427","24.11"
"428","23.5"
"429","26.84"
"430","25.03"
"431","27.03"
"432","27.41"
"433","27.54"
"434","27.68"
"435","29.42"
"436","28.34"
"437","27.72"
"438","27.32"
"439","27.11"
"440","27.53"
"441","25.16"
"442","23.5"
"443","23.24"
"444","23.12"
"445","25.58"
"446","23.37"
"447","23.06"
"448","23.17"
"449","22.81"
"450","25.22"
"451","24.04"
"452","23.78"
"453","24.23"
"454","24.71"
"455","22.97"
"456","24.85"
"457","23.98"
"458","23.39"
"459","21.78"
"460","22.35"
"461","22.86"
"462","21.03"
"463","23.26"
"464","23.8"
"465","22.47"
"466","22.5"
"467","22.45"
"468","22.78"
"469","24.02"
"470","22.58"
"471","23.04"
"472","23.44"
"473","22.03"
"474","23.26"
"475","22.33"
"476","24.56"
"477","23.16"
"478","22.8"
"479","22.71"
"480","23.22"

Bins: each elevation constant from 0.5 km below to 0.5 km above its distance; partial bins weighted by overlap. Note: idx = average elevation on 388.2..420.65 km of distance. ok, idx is 21.4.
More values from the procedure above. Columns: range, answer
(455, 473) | 22.9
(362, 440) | 23.1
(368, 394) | 19.4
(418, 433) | 25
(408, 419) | 24.5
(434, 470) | 24.2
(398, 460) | 24.5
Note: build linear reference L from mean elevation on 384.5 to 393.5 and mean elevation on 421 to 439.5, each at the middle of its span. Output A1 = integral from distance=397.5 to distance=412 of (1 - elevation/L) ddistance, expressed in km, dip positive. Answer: -3.1 km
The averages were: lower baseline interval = 14.2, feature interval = 22.8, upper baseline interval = 26.1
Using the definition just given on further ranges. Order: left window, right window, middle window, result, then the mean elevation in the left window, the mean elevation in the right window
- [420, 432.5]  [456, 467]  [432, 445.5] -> -1.3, 24.9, 22.8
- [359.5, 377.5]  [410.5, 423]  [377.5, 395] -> 7.2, 28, 24.7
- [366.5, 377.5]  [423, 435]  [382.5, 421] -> 8.2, 26.3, 25.6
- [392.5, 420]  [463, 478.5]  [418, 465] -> -4.0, 22.5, 23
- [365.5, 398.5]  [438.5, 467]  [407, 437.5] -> -4.4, 20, 23.7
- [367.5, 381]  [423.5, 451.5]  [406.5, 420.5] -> 0.2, 24.2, 25.4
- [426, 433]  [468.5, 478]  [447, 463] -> 0.5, 25.7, 23.1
